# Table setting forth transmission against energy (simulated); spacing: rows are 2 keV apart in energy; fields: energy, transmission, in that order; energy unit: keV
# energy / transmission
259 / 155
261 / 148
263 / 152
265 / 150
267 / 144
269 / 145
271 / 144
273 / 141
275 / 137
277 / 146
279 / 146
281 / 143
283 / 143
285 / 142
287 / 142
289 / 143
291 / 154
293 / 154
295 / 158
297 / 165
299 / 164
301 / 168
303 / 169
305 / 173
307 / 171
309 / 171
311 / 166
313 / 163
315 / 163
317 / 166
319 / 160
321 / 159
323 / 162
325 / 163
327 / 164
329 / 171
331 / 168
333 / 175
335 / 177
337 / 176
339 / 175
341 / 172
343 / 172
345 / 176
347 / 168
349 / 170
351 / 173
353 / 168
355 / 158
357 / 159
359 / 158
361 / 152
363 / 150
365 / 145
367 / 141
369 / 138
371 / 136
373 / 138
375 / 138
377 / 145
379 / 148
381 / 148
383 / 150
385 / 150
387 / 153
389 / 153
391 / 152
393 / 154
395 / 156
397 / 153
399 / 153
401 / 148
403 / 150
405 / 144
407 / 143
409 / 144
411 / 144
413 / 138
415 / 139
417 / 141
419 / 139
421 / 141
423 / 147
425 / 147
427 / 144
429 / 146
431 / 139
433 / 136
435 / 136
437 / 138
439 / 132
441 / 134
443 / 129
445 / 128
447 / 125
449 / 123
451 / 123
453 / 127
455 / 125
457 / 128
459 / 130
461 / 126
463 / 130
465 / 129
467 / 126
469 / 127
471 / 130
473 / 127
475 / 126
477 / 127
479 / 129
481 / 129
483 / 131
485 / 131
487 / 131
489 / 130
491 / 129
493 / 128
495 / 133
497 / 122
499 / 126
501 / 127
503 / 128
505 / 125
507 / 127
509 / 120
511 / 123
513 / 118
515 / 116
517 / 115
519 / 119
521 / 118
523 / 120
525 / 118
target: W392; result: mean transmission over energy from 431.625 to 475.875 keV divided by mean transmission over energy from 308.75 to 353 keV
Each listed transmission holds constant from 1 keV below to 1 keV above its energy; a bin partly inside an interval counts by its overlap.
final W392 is 0.76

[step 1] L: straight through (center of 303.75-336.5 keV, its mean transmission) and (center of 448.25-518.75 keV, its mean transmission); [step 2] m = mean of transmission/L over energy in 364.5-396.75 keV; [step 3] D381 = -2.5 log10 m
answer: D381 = 0.04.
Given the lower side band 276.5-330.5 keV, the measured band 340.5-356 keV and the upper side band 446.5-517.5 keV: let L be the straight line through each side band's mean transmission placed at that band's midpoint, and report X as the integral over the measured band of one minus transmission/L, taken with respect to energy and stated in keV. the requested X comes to -1.9 keV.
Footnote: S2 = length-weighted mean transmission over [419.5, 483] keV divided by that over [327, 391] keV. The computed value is 0.83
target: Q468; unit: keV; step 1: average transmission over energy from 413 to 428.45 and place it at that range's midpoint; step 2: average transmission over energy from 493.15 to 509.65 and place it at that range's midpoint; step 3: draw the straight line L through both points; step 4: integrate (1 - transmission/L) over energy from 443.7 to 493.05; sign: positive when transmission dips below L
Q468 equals 1.84 keV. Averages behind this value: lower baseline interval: 142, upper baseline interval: 126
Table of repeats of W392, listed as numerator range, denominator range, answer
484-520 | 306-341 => 0.74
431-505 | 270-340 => 0.81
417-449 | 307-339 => 0.82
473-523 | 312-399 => 0.79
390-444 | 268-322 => 0.92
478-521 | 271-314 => 0.81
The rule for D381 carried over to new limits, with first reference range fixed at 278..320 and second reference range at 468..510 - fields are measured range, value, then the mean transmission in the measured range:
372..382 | 0.018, 143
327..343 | -0.135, 173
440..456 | 0.063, 127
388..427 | -0.043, 147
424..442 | -0.018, 139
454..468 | 0.038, 128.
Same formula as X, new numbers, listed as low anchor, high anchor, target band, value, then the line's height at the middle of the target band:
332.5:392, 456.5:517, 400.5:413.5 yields 0.1 keV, 146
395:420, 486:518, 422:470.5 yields 1.6 keV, 137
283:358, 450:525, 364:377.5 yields 1.1 keV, 153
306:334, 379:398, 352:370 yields 0.6 keV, 158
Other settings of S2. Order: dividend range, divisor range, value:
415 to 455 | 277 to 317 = 0.86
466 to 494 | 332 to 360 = 0.76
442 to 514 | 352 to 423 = 0.86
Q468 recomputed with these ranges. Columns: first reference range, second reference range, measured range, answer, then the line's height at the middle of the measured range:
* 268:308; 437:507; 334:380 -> -4.7 keV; 143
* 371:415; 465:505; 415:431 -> -0.2 keV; 141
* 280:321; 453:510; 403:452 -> -0.2 keV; 137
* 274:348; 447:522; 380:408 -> -1.1 keV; 145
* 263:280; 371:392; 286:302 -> -1.2 keV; 145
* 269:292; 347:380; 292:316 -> -3.2 keV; 146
